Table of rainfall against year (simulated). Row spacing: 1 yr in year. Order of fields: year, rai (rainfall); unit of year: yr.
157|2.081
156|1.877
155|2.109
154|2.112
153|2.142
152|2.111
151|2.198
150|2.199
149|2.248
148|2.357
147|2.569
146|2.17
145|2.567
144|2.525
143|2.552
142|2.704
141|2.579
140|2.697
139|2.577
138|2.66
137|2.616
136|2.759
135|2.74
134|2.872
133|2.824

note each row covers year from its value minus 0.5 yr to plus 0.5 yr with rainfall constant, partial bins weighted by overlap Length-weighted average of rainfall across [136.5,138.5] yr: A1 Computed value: 2.64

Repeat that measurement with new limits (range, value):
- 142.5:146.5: 2.45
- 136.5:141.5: 2.63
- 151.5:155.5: 2.12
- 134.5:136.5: 2.75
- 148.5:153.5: 2.18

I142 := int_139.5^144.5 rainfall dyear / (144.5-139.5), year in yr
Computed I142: 2.61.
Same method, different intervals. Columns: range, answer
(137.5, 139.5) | 2.62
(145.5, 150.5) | 2.31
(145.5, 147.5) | 2.37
